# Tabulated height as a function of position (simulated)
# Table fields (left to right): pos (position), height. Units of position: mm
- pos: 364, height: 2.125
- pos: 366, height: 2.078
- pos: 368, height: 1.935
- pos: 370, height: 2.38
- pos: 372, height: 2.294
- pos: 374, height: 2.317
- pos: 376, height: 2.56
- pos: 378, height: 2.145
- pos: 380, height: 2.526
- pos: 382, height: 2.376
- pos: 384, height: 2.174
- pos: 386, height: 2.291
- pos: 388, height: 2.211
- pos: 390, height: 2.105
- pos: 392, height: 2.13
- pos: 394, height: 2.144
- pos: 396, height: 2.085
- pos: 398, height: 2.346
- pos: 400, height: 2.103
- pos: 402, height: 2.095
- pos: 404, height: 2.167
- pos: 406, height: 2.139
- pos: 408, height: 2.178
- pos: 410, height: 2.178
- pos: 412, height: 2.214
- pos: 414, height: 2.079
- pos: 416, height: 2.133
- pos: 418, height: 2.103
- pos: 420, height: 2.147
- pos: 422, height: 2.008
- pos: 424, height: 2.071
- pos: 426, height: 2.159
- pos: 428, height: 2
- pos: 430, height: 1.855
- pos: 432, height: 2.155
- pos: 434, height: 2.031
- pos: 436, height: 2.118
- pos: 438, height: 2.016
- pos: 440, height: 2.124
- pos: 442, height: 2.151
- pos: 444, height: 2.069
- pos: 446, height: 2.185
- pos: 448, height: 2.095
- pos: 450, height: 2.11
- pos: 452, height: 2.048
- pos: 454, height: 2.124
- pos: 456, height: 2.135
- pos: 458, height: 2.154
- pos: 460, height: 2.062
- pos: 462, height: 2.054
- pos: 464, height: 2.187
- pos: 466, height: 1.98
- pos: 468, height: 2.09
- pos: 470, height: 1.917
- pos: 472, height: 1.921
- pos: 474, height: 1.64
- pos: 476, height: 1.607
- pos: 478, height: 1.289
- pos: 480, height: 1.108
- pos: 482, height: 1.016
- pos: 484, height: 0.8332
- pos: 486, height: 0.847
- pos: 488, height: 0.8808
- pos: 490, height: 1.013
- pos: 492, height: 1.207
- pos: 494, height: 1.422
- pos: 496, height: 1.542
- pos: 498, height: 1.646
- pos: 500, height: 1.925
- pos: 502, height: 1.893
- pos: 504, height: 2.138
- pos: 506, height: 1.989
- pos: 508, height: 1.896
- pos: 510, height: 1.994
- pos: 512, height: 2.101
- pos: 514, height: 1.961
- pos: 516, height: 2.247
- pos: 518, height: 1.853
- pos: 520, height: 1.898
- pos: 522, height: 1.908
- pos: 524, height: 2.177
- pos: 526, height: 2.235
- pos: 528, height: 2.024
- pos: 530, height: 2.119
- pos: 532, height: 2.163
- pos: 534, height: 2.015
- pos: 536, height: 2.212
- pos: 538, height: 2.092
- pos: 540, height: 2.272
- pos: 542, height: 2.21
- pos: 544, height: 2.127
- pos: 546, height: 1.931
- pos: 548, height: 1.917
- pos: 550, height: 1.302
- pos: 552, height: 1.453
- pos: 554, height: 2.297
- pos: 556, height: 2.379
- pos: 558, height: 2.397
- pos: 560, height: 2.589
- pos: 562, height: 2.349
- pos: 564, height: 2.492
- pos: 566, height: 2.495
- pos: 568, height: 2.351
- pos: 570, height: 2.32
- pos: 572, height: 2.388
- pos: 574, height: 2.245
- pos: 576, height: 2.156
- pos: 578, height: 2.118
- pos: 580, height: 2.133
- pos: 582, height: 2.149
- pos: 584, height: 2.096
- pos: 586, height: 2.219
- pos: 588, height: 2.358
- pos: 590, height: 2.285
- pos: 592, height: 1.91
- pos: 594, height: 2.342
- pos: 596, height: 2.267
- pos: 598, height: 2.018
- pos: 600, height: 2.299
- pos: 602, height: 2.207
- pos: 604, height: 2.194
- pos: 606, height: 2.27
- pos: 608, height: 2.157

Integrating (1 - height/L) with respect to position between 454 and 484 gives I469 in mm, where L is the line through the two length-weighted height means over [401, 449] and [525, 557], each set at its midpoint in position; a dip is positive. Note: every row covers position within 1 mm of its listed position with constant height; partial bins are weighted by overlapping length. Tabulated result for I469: 4.4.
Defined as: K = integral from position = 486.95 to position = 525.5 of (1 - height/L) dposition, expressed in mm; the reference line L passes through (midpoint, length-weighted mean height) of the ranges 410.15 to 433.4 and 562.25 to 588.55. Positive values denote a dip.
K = 7.3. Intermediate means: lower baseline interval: 2.09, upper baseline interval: 2.27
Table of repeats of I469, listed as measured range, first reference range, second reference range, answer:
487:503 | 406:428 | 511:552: 4.8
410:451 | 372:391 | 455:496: -3.8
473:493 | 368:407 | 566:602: 9.7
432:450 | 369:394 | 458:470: 0.2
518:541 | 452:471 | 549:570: 0.9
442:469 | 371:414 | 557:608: 1.6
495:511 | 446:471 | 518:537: 1.5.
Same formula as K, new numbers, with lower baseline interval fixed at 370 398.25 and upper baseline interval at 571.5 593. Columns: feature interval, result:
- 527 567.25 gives 0.99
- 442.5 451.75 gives 0.53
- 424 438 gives 1.21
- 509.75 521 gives 1.02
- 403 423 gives 1.06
